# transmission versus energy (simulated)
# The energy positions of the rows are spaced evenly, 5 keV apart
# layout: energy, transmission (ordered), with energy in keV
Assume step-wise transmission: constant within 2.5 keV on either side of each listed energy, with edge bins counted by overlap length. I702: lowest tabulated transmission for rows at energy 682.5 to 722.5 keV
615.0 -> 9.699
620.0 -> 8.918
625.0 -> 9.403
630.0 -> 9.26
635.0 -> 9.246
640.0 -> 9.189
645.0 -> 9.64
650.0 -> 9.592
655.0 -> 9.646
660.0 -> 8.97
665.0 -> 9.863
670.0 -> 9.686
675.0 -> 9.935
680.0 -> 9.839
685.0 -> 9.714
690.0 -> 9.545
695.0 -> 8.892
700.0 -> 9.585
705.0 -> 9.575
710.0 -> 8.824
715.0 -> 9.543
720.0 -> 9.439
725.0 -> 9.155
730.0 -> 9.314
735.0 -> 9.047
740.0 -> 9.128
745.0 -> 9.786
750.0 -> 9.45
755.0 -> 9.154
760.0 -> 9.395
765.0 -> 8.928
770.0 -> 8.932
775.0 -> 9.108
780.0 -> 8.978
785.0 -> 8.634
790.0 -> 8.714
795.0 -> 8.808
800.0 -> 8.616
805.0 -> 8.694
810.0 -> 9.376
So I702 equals 8.824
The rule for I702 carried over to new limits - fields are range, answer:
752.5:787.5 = 8.634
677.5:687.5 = 9.714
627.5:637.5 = 9.246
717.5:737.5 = 9.047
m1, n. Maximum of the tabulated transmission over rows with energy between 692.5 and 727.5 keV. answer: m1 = 9.585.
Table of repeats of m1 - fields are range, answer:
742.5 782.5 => 9.786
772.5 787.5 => 9.108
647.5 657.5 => 9.646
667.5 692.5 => 9.935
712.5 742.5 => 9.543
